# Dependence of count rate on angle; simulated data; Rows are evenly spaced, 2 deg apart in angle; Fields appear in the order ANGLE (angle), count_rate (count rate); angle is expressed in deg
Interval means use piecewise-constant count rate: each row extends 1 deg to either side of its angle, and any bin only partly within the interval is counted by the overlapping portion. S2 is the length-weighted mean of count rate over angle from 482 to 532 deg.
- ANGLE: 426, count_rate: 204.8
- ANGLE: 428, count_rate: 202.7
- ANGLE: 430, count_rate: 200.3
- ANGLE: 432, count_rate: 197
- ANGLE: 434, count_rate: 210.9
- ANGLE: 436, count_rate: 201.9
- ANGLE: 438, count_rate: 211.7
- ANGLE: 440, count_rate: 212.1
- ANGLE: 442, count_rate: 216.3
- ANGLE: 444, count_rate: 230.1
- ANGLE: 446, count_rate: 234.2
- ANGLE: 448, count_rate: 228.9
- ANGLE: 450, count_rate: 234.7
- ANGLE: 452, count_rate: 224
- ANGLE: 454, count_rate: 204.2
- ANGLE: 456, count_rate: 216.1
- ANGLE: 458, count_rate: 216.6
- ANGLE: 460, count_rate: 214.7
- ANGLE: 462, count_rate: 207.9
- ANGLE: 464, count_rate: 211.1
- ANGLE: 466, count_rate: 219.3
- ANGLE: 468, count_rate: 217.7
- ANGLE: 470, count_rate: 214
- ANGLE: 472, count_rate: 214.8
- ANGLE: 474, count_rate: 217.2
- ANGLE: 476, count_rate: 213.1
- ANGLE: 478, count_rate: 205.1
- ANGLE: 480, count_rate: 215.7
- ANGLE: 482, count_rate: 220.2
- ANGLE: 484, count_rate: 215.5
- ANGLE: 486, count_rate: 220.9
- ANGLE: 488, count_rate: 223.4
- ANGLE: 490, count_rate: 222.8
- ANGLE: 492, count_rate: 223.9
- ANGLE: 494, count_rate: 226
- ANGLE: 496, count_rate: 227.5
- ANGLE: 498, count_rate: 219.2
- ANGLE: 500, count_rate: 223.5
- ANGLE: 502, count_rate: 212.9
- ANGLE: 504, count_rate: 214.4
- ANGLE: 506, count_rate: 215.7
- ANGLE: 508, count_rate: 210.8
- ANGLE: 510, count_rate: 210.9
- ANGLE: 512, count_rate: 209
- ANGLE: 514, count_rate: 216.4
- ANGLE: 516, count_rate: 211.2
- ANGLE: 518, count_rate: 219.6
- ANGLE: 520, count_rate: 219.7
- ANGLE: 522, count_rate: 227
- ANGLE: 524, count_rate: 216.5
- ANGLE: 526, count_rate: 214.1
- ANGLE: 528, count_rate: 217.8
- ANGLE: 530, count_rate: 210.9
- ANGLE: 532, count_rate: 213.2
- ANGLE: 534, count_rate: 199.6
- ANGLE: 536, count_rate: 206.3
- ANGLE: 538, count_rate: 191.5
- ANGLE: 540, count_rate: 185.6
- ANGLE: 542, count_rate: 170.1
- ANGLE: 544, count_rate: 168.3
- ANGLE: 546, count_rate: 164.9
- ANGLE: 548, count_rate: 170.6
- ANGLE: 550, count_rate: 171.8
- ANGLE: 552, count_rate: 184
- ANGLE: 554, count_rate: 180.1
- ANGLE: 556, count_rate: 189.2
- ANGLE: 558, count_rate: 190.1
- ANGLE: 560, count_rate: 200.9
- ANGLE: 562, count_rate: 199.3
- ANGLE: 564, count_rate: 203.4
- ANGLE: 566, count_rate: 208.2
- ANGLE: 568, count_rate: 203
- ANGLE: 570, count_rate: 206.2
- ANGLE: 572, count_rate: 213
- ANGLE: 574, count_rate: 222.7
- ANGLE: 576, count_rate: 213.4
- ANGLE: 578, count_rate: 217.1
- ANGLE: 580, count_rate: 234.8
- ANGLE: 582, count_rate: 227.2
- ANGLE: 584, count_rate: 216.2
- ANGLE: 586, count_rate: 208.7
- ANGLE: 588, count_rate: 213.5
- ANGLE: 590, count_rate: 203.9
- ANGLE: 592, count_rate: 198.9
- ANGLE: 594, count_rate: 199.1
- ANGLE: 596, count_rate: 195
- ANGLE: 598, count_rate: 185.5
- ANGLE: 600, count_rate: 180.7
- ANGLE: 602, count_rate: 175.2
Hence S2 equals 218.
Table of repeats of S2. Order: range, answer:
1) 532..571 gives 190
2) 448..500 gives 218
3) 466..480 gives 214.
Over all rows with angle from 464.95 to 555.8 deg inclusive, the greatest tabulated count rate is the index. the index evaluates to 227.5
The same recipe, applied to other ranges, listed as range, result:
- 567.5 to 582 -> 234.8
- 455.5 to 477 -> 219.3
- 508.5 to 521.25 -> 219.7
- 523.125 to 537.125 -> 217.8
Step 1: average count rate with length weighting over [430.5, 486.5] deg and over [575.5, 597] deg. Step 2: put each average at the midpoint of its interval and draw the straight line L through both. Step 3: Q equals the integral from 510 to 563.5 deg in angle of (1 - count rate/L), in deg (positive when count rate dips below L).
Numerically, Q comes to 3.7 deg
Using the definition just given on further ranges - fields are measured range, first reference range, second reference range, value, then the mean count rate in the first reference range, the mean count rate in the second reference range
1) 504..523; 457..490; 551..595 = -0.3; 216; 206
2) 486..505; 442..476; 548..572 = -1.1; 219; 194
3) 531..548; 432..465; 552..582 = 1.8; 217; 206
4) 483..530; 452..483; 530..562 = -4.1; 214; 187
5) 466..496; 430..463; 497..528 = -0.3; 216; 216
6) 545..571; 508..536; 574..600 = 2.6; 214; 209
